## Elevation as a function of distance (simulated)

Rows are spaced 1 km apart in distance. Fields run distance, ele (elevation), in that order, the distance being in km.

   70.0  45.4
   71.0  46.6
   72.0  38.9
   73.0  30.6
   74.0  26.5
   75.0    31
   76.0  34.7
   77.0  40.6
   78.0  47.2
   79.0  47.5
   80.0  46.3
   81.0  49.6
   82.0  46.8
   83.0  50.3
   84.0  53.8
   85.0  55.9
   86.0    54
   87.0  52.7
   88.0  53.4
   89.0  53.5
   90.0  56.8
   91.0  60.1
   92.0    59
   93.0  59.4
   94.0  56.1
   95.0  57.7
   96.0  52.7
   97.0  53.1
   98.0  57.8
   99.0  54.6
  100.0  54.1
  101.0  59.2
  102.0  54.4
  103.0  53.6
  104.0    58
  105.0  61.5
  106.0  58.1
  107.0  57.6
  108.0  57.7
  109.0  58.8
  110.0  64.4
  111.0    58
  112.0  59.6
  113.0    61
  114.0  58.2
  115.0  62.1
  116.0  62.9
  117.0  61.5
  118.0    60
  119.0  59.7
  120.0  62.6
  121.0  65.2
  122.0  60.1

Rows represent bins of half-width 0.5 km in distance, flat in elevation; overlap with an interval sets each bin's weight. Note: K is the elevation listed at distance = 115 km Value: 62.1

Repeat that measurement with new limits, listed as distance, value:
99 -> 54.6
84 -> 53.8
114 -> 58.2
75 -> 31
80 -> 46.3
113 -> 61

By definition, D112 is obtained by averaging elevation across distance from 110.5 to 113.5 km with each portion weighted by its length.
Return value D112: 59.5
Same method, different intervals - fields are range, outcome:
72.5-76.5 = 30.7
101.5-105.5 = 56.9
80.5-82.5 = 48.2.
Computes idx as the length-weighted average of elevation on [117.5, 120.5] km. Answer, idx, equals 60.8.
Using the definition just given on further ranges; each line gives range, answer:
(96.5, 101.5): 55.8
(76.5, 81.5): 46.2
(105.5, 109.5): 58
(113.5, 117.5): 61.2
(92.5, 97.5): 55.8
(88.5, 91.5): 56.8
